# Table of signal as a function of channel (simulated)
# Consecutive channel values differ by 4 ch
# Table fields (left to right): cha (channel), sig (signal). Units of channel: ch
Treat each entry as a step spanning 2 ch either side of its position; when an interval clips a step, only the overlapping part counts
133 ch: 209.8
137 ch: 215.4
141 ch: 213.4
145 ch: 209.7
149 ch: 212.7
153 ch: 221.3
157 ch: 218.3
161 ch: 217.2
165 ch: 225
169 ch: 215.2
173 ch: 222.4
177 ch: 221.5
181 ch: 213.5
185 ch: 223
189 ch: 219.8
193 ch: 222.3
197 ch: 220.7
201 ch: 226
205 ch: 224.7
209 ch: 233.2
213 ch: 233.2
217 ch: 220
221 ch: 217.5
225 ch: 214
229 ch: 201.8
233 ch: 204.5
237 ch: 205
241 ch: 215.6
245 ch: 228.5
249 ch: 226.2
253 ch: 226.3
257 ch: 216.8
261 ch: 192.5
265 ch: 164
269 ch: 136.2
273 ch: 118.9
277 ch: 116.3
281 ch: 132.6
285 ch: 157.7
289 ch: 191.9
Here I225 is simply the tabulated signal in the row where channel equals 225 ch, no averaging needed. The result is 214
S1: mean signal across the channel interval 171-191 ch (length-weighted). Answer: 220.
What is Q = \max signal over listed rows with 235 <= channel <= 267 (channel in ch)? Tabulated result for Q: 228.5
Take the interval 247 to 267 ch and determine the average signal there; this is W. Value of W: 205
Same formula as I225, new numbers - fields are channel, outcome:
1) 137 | 215.4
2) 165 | 225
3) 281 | 132.6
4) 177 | 221.5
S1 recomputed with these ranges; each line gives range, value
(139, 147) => 212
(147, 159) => 217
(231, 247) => 213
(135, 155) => 214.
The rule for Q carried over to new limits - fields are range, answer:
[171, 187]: 223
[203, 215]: 233.2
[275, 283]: 132.6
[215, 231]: 220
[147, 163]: 221.3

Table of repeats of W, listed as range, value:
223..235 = 207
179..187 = 218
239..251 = 223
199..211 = 228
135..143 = 214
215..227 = 217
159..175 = 220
